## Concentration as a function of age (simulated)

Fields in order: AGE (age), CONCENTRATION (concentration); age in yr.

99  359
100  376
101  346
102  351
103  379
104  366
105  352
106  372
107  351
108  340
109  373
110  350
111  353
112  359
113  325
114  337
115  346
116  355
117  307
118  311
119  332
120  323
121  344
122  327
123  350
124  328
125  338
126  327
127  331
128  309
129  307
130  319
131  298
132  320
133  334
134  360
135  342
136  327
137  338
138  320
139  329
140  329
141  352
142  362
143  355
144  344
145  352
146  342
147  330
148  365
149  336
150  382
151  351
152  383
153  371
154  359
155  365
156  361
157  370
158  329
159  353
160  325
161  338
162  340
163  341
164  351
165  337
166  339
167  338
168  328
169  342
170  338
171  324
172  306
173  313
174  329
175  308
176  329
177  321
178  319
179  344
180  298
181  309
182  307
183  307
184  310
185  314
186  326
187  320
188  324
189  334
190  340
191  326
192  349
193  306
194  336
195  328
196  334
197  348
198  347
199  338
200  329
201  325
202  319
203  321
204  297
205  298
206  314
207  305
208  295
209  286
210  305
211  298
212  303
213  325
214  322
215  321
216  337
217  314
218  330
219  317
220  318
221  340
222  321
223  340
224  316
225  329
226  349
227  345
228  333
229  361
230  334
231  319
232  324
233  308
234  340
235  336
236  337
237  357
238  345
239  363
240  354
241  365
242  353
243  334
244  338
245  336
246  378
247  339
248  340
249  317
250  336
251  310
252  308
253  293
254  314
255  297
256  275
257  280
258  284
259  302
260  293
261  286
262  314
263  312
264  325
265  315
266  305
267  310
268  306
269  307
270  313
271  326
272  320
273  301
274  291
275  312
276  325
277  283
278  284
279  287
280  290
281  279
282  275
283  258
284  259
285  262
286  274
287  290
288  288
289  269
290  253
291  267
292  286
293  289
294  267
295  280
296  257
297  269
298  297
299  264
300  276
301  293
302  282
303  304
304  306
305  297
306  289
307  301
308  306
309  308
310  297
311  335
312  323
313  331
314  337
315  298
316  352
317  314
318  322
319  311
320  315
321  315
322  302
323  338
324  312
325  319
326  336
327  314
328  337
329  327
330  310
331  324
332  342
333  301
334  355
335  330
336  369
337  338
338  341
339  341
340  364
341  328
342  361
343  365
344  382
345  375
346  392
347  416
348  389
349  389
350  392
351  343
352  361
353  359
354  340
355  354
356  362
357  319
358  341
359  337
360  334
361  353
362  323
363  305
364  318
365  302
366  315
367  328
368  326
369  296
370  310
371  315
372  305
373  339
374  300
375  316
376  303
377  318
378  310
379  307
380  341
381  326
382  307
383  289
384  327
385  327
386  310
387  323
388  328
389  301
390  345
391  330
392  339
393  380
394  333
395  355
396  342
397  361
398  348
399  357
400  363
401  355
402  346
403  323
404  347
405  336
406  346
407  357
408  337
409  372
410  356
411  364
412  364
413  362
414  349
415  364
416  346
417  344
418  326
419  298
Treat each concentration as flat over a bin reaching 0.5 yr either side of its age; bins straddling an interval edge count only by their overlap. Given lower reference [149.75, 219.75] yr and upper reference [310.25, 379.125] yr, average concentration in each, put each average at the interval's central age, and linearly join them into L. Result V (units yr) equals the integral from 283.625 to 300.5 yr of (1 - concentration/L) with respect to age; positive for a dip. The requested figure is 3.0 yr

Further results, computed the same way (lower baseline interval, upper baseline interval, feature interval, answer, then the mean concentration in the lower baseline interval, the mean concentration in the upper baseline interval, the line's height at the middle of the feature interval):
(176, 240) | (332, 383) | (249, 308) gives 6.9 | 325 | 338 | 331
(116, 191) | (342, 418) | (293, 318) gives 2.9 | 334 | 341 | 338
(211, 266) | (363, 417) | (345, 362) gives -1.5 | 325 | 333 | 331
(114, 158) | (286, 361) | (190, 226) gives 1.3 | 340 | 323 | 334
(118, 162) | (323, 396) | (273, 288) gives 2.4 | 341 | 335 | 337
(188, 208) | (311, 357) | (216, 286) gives 3.2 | 325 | 342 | 332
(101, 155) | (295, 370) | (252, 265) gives 1.3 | 343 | 328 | 333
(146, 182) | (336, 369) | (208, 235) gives 1.4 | 339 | 349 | 342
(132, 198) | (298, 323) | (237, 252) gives -1.0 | 336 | 308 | 321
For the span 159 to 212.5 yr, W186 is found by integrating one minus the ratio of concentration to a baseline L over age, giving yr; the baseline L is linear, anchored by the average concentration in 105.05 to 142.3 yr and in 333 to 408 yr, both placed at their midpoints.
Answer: 2.2 yr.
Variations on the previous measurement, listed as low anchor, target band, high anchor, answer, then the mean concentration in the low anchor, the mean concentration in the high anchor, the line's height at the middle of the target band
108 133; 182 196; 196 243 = 0.21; 332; 328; 329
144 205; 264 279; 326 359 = 1.62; 334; 351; 344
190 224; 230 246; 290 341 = -1.17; 321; 311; 318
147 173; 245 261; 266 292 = -0.49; 346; 289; 302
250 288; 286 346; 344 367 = 2.38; 297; 351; 326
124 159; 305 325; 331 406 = 1.39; 342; 338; 339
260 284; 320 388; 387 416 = -0.81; 300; 348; 330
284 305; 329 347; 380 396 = -2.82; 279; 329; 302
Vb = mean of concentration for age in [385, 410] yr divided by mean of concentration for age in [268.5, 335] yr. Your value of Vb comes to 1.1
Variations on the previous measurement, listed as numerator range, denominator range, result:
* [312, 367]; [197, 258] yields 1.04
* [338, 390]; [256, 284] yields 1.13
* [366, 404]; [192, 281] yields 1.02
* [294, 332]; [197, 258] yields 0.95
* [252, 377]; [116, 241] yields 0.95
